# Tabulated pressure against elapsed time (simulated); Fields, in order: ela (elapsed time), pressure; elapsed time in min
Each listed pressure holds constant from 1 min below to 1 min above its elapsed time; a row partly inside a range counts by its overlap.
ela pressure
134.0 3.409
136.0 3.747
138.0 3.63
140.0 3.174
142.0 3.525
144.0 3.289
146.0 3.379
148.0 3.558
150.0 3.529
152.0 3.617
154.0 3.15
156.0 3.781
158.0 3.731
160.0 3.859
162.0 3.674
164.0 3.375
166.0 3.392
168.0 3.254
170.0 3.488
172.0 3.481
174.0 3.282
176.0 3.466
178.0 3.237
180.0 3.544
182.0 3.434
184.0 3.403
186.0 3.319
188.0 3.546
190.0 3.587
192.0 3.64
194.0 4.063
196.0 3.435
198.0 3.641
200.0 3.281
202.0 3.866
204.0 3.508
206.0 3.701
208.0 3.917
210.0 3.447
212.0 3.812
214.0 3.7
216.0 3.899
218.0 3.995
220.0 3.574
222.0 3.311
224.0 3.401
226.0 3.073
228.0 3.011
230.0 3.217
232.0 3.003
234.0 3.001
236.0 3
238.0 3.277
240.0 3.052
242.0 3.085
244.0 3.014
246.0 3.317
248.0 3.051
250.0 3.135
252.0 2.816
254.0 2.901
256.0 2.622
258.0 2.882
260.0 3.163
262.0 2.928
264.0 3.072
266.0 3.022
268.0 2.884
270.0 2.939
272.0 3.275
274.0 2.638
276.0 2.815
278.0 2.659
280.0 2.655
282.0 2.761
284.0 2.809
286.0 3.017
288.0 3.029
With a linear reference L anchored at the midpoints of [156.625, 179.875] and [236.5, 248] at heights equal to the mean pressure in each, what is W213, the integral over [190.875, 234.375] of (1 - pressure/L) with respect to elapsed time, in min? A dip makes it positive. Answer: -3.4 min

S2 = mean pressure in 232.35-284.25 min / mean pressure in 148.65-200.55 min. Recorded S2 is 0.8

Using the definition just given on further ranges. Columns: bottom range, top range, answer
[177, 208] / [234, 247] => 0.88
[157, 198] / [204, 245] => 0.96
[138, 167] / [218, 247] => 0.91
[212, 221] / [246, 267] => 0.78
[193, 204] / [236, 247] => 0.86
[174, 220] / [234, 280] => 0.83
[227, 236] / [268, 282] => 0.93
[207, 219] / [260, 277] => 0.78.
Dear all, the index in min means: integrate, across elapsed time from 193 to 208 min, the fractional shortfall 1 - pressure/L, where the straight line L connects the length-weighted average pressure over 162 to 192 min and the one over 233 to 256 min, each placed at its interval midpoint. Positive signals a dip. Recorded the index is -1.7 min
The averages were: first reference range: 3.43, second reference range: 3.04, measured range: 3.66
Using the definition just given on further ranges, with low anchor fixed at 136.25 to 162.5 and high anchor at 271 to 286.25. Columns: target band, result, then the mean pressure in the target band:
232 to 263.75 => -0.29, 3.02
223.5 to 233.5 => -0.08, 3.12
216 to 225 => -1.33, 3.61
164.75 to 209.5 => -2.68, 3.52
